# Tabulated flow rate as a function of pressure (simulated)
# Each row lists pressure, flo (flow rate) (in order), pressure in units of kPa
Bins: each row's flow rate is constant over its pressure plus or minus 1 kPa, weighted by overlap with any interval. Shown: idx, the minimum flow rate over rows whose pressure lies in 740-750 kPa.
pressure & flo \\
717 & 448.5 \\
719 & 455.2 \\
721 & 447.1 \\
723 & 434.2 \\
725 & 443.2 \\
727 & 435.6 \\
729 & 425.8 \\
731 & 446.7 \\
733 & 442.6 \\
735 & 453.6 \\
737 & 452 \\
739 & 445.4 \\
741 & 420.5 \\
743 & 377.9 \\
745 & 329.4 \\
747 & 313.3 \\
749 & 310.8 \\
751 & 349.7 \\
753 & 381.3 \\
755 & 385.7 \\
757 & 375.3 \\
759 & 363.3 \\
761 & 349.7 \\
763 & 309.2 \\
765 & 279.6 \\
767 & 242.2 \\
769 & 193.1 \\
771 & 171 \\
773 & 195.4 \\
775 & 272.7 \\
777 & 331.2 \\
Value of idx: 310.8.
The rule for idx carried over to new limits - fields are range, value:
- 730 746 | 329.4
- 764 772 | 171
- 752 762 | 349.7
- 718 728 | 434.2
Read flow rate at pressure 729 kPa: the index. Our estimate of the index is 425.8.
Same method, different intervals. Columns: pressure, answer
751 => 349.7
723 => 434.2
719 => 455.2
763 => 309.2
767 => 242.2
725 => 443.2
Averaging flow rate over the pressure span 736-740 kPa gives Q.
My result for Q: 449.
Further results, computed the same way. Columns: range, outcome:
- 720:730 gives 437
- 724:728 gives 439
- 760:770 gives 275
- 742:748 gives 340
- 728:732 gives 436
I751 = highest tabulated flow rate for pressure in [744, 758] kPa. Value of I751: 385.7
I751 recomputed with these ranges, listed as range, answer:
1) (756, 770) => 375.3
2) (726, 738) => 453.6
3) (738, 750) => 445.4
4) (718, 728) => 455.2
